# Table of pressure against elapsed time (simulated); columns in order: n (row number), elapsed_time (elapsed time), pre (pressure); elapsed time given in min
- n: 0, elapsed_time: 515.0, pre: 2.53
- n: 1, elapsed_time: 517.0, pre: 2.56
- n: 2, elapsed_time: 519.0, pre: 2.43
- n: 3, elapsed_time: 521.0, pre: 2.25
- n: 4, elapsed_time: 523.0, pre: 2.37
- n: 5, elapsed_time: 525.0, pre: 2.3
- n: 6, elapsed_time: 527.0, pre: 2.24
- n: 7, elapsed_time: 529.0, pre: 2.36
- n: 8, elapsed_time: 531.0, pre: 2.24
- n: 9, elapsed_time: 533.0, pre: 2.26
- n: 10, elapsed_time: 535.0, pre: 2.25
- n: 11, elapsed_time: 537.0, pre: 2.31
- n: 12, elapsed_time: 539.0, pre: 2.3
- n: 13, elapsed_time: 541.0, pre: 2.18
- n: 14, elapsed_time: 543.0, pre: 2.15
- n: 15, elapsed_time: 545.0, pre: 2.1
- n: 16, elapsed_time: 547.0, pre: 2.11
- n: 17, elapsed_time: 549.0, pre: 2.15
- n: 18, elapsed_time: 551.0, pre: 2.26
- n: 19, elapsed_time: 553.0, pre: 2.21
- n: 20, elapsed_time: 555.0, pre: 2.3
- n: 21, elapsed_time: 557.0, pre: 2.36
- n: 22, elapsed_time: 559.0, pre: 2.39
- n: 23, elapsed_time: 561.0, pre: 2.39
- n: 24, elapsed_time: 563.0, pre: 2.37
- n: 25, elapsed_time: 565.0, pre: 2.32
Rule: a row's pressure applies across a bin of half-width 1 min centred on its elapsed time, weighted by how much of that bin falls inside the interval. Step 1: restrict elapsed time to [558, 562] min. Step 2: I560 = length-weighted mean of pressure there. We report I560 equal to 2.39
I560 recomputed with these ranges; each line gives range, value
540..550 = 2.14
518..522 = 2.34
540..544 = 2.17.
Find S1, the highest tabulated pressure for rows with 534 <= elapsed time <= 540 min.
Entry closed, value 2.31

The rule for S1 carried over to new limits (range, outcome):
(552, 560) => 2.39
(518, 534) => 2.43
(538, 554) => 2.3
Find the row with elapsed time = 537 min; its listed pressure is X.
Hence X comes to 2.31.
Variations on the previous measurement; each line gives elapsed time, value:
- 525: 2.3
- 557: 2.36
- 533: 2.26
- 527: 2.24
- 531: 2.24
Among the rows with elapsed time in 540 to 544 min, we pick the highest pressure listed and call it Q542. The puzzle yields 2.18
